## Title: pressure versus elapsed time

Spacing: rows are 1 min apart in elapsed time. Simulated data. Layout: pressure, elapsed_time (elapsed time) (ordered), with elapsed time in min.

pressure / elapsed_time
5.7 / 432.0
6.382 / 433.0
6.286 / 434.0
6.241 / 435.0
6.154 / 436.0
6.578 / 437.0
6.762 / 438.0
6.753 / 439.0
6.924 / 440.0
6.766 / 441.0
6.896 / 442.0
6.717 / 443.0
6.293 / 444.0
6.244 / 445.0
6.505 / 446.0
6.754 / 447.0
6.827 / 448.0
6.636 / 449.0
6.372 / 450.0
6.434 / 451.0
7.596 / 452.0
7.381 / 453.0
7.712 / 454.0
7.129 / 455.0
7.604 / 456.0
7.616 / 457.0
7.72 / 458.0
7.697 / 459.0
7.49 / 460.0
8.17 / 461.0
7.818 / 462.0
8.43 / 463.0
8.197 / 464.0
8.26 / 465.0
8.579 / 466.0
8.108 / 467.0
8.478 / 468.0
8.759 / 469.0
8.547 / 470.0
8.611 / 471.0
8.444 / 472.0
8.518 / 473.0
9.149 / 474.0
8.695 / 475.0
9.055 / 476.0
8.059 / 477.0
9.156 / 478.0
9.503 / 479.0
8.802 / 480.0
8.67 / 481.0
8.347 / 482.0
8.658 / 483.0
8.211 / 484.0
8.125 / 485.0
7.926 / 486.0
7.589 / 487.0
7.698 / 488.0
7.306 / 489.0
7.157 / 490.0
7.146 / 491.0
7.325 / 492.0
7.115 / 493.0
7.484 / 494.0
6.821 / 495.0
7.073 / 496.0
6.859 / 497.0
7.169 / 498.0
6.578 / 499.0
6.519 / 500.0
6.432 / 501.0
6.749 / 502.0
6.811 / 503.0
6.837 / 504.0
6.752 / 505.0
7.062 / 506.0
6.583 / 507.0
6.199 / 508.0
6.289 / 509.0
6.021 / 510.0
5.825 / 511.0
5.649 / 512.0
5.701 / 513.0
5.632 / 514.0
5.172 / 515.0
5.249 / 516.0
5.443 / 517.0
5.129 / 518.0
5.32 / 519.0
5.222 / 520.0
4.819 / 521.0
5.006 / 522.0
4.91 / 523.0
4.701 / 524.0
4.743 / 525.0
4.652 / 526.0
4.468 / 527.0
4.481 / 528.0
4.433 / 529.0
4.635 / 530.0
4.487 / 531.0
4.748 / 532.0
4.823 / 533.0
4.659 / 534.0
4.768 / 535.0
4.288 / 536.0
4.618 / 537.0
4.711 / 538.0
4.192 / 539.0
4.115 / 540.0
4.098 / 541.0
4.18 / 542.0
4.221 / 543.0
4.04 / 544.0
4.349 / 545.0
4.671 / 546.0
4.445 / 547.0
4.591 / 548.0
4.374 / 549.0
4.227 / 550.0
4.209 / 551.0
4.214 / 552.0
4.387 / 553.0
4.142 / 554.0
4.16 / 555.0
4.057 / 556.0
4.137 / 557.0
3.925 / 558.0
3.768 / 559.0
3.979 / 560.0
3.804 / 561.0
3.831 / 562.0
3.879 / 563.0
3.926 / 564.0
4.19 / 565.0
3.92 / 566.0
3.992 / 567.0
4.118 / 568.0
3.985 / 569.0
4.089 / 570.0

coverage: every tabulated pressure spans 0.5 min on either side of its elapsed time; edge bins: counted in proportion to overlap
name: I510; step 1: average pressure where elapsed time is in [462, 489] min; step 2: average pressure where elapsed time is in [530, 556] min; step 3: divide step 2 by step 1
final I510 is 0.52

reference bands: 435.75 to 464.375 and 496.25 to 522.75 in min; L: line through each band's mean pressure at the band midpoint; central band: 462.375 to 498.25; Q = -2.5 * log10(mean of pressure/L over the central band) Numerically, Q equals -0.23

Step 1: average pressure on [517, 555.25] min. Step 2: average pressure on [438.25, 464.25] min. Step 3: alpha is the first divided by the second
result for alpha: 0.6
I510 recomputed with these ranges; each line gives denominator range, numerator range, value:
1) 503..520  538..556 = 0.72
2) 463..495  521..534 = 0.57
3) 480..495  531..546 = 0.57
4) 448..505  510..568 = 0.59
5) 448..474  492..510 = 0.86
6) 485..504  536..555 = 0.61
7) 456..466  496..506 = 0.85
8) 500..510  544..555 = 0.66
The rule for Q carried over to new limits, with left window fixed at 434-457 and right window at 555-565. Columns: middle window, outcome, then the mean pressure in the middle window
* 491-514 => -0.22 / 6.62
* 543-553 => -0.02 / 4.34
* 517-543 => 0.01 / 4.66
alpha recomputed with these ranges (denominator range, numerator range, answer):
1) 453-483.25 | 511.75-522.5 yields 0.64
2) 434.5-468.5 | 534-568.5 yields 0.58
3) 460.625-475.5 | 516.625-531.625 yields 0.57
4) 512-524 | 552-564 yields 0.77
